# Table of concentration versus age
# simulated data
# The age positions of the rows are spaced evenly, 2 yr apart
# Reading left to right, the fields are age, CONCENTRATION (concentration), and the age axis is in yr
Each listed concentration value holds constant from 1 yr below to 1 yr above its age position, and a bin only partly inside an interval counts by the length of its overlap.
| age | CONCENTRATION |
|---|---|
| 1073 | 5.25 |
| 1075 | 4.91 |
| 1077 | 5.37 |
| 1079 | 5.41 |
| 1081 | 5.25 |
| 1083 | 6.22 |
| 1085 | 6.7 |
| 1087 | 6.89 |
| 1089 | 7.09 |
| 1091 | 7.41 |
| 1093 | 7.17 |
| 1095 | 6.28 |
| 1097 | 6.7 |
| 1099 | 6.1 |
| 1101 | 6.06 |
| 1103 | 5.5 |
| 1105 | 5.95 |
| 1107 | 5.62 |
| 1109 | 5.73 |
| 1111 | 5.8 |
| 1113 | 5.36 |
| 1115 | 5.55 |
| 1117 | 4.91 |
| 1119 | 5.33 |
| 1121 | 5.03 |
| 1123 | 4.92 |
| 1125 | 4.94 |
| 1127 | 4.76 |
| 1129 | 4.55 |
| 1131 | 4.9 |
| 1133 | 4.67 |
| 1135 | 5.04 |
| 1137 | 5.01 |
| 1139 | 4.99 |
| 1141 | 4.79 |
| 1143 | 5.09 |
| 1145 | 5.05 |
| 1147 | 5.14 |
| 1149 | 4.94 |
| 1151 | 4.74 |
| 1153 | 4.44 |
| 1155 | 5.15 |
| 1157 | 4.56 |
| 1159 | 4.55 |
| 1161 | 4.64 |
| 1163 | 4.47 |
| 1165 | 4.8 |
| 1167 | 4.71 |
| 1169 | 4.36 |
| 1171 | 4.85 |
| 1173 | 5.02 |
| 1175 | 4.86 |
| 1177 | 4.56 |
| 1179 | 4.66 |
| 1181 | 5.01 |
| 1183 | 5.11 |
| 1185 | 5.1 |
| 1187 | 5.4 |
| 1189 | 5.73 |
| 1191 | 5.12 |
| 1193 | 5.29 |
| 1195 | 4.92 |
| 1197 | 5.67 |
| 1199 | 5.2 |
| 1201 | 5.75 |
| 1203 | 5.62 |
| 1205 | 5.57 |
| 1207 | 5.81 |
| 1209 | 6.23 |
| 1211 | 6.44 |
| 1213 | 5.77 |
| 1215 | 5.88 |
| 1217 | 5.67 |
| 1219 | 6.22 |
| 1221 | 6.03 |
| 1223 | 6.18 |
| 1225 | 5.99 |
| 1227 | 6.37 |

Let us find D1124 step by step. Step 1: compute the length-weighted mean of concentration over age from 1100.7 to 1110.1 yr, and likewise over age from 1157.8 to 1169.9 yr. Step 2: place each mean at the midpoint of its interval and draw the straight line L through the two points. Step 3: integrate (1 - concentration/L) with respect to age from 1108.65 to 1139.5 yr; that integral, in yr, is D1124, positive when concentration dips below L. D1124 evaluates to 1.7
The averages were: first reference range 5.75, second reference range 4.59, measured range 5.08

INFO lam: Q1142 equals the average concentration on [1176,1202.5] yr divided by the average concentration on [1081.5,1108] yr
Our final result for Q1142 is 0.81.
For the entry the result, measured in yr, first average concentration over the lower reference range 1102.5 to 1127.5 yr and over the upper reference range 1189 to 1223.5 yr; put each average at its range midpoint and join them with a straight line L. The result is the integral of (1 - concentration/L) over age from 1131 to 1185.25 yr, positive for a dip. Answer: 6.9 yr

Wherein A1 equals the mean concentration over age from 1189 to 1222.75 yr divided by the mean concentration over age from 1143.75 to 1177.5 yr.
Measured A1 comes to 1.20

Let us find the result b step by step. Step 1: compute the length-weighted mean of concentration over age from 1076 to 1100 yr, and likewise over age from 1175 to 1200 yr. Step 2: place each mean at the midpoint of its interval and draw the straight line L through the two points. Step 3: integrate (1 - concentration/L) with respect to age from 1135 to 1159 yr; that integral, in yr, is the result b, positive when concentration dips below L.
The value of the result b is 3.2 yr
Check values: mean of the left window 6.38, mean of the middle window 4.89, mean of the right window 5.14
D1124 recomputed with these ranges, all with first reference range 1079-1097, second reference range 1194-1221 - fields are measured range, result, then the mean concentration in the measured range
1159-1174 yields 3.36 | 4.68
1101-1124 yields 3.40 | 5.45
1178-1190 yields 1.52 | 5.17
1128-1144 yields 3.49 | 4.88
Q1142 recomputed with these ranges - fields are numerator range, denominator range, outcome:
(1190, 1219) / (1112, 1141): 1.13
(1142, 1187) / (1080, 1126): 0.81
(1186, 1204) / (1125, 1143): 1.11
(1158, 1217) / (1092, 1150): 0.97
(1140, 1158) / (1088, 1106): 0.75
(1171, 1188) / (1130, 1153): 1.01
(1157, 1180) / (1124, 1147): 0.95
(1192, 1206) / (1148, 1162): 1.15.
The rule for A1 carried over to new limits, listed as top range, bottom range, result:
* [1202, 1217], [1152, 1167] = 1.26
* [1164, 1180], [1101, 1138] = 0.91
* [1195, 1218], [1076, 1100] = 0.90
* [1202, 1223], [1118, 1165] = 1.22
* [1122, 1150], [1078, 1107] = 0.78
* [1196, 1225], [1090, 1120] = 0.98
